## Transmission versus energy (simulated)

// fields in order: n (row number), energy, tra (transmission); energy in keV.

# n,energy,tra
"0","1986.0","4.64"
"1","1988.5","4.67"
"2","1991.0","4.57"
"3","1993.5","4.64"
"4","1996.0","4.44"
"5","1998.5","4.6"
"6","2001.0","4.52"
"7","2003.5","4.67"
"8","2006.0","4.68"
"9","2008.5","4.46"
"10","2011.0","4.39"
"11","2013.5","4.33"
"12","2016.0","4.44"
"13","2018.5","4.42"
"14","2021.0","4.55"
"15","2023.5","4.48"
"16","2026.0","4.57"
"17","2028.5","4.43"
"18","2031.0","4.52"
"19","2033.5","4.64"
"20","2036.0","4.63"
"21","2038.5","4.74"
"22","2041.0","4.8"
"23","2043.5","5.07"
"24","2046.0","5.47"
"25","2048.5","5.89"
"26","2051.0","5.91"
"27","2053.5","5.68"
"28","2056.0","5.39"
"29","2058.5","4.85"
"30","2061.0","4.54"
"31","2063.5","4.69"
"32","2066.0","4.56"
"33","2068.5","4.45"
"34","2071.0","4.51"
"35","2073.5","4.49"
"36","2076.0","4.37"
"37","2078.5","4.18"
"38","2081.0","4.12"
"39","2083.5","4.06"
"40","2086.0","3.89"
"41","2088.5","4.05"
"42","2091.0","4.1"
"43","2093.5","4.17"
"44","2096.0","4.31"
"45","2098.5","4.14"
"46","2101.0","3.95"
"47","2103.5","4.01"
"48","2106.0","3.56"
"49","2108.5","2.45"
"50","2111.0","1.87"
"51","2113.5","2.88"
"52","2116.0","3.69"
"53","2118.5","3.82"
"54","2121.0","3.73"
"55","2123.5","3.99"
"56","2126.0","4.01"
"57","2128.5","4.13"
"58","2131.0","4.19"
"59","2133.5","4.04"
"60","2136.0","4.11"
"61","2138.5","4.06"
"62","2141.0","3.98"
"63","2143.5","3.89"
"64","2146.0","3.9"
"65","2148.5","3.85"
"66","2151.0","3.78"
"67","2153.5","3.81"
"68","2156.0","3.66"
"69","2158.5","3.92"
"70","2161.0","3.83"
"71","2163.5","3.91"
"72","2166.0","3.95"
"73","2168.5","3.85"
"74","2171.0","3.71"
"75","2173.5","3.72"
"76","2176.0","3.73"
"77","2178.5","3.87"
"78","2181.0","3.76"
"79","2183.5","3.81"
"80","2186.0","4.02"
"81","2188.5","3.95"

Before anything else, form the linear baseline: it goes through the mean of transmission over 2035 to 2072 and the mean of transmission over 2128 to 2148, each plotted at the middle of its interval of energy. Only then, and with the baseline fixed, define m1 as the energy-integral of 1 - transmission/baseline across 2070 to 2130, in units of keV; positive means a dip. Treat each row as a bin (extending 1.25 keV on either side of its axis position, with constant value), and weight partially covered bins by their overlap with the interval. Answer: 8.4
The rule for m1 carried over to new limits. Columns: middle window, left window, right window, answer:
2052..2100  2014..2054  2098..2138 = -2.1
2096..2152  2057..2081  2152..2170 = 4.9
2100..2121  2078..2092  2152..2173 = 3.6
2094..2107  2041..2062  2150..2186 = 1.9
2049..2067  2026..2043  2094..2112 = -3.6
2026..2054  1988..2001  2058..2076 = -2.9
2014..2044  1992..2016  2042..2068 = 1.6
